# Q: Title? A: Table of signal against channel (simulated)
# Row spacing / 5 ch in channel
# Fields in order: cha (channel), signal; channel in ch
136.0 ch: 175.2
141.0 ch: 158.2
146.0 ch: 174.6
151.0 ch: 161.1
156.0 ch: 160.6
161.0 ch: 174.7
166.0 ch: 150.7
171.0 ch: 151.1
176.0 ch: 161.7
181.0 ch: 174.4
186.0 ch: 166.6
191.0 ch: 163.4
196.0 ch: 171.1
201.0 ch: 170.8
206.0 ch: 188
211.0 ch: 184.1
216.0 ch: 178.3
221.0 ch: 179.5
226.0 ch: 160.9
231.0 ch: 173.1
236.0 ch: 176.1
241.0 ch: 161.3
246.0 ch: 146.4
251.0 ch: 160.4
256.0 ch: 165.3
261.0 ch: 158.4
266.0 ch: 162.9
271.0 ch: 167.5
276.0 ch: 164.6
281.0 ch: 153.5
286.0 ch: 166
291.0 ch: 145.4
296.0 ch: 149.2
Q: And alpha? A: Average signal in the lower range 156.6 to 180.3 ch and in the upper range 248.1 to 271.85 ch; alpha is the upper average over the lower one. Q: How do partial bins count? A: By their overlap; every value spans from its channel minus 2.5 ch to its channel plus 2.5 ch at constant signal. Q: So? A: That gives 1.01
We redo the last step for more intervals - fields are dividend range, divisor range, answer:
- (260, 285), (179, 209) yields 0.94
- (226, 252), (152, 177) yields 1.02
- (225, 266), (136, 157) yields 0.99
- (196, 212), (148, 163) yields 1.08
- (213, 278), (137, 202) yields 1.01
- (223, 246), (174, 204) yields 0.98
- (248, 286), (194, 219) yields 0.91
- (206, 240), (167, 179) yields 1.12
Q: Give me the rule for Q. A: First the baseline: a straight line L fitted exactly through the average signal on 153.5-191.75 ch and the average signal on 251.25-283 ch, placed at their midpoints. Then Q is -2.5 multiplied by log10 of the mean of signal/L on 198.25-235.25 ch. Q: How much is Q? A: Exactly -0.09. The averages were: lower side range 163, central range 176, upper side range 162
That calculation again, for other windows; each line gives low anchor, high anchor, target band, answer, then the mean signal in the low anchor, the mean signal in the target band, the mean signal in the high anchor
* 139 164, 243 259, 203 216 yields -0.145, 166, 184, 158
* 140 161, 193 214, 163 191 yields 0.068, 165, 161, 178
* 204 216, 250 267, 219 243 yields 0.028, 184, 170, 162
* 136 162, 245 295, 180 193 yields -0.023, 166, 168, 159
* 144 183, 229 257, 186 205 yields -0.041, 163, 170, 164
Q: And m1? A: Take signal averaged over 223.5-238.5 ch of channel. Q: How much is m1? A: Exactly 170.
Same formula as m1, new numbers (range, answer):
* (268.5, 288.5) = 163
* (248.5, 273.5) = 163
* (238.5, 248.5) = 154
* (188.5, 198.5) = 167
